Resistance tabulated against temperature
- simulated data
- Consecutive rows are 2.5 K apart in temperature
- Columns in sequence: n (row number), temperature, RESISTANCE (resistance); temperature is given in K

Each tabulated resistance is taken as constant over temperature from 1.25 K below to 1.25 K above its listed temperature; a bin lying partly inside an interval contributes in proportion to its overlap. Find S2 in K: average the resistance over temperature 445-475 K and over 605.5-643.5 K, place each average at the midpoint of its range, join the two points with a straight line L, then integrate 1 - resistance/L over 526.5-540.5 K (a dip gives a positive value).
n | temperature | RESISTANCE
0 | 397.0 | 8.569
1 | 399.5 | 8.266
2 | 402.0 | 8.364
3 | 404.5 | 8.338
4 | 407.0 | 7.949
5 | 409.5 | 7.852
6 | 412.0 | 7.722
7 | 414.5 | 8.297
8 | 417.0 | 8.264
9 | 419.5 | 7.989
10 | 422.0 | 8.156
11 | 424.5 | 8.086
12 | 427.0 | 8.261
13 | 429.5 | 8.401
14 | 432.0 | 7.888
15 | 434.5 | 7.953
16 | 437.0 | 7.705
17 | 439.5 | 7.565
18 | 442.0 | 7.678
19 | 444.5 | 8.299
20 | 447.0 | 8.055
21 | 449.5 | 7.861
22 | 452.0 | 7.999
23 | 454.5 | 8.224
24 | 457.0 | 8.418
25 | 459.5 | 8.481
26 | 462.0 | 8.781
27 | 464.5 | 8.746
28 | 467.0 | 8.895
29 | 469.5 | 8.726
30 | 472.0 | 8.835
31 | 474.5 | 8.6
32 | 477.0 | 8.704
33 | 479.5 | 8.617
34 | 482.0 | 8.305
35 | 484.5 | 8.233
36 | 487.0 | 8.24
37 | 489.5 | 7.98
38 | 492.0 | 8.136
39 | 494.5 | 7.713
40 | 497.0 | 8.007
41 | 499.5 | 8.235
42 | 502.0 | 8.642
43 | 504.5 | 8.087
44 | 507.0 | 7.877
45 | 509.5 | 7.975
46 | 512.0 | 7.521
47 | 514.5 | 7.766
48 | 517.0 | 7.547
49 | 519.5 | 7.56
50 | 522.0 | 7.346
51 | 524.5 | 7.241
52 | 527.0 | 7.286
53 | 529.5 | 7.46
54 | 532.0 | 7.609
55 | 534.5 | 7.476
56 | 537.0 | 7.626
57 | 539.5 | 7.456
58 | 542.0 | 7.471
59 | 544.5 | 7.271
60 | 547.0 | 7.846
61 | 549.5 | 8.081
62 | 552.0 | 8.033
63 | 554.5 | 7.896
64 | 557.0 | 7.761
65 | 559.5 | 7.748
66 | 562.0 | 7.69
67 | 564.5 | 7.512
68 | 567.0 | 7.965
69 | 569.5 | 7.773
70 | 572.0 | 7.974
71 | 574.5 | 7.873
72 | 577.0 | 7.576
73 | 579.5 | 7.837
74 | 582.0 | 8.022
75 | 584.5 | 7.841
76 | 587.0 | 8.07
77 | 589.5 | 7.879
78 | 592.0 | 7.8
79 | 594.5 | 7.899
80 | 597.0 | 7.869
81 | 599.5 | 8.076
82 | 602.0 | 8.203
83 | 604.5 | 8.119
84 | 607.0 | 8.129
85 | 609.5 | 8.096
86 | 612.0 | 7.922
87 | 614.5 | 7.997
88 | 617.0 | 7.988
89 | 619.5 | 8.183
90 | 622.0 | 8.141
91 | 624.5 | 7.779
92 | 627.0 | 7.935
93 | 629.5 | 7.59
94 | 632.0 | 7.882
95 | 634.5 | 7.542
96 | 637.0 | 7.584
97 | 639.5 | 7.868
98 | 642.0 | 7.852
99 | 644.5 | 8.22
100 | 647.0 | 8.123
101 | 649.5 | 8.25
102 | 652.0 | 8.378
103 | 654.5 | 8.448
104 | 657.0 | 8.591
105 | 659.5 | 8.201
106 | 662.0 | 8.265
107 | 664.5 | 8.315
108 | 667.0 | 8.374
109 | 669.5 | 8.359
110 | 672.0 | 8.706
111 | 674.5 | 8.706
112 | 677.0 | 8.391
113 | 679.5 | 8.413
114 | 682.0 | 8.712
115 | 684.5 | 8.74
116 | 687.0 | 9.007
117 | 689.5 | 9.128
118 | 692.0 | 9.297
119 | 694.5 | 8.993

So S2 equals 1.2 K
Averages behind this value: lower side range 8.46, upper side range 7.9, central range 7.5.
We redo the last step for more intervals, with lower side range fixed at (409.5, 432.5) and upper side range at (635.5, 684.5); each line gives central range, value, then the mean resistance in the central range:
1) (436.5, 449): 0.4 K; 7.87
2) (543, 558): 0.7 K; 7.81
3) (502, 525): 1.3 K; 7.72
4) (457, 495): -1.5 K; 8.48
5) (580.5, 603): 0.8 K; 7.96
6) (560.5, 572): 0.7 K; 7.76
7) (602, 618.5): 0.4 K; 8.06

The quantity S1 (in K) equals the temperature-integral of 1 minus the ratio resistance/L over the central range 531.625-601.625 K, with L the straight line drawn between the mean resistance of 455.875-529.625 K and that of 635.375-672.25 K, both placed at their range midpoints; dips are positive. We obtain 3.3 K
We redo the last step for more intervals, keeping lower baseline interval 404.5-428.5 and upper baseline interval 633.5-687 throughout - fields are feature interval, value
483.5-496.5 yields 0.2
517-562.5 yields 3.3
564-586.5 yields 1.1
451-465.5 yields -0.6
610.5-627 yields 0.5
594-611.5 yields 0.4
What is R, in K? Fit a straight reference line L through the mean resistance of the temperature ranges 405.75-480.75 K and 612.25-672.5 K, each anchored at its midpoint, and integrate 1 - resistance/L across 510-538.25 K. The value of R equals 2.3 K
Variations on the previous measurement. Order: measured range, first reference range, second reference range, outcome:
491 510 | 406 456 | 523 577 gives -0.7 K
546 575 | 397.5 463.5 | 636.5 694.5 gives 1.6 K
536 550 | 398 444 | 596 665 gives 0.8 K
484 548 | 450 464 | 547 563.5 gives 2.5 K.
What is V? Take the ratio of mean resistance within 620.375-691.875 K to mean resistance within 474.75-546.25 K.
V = 1.1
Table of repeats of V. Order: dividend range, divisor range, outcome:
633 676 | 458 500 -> 0.98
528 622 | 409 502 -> 0.95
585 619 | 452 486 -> 0.94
